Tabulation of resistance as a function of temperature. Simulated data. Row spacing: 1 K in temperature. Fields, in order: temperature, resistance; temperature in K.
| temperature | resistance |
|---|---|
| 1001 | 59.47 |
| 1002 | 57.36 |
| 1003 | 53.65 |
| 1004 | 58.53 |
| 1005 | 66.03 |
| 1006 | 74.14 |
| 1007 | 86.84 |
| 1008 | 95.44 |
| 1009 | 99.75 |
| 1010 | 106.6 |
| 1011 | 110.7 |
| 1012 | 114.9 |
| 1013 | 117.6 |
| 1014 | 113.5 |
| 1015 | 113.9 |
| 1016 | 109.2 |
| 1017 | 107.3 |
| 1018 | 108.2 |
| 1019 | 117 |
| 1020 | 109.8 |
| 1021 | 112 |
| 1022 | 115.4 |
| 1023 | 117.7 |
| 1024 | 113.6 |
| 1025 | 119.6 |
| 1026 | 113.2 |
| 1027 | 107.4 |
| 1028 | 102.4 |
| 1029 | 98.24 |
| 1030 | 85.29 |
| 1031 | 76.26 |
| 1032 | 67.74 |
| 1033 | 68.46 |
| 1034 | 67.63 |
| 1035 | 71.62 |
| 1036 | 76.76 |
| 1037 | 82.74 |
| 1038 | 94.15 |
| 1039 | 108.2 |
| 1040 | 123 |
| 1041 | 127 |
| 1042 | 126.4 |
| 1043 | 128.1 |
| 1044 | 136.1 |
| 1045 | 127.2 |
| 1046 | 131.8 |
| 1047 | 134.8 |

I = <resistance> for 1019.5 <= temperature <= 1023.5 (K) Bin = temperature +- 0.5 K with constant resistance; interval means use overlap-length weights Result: 114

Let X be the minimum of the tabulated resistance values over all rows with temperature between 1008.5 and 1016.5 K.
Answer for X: 99.75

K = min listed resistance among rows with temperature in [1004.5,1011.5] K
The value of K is 66.03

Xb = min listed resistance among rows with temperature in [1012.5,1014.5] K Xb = 113.5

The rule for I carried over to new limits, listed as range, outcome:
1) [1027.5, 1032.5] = 86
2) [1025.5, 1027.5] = 110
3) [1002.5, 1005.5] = 59.4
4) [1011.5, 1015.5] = 115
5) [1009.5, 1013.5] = 112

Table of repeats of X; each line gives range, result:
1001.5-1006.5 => 53.65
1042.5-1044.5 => 128.1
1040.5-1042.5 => 126.4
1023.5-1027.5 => 107.4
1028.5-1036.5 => 67.63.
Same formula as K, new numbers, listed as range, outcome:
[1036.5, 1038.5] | 82.74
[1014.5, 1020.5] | 107.3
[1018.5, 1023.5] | 109.8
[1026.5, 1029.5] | 98.24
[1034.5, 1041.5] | 71.62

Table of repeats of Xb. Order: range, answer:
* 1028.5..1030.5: 85.29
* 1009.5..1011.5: 106.6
